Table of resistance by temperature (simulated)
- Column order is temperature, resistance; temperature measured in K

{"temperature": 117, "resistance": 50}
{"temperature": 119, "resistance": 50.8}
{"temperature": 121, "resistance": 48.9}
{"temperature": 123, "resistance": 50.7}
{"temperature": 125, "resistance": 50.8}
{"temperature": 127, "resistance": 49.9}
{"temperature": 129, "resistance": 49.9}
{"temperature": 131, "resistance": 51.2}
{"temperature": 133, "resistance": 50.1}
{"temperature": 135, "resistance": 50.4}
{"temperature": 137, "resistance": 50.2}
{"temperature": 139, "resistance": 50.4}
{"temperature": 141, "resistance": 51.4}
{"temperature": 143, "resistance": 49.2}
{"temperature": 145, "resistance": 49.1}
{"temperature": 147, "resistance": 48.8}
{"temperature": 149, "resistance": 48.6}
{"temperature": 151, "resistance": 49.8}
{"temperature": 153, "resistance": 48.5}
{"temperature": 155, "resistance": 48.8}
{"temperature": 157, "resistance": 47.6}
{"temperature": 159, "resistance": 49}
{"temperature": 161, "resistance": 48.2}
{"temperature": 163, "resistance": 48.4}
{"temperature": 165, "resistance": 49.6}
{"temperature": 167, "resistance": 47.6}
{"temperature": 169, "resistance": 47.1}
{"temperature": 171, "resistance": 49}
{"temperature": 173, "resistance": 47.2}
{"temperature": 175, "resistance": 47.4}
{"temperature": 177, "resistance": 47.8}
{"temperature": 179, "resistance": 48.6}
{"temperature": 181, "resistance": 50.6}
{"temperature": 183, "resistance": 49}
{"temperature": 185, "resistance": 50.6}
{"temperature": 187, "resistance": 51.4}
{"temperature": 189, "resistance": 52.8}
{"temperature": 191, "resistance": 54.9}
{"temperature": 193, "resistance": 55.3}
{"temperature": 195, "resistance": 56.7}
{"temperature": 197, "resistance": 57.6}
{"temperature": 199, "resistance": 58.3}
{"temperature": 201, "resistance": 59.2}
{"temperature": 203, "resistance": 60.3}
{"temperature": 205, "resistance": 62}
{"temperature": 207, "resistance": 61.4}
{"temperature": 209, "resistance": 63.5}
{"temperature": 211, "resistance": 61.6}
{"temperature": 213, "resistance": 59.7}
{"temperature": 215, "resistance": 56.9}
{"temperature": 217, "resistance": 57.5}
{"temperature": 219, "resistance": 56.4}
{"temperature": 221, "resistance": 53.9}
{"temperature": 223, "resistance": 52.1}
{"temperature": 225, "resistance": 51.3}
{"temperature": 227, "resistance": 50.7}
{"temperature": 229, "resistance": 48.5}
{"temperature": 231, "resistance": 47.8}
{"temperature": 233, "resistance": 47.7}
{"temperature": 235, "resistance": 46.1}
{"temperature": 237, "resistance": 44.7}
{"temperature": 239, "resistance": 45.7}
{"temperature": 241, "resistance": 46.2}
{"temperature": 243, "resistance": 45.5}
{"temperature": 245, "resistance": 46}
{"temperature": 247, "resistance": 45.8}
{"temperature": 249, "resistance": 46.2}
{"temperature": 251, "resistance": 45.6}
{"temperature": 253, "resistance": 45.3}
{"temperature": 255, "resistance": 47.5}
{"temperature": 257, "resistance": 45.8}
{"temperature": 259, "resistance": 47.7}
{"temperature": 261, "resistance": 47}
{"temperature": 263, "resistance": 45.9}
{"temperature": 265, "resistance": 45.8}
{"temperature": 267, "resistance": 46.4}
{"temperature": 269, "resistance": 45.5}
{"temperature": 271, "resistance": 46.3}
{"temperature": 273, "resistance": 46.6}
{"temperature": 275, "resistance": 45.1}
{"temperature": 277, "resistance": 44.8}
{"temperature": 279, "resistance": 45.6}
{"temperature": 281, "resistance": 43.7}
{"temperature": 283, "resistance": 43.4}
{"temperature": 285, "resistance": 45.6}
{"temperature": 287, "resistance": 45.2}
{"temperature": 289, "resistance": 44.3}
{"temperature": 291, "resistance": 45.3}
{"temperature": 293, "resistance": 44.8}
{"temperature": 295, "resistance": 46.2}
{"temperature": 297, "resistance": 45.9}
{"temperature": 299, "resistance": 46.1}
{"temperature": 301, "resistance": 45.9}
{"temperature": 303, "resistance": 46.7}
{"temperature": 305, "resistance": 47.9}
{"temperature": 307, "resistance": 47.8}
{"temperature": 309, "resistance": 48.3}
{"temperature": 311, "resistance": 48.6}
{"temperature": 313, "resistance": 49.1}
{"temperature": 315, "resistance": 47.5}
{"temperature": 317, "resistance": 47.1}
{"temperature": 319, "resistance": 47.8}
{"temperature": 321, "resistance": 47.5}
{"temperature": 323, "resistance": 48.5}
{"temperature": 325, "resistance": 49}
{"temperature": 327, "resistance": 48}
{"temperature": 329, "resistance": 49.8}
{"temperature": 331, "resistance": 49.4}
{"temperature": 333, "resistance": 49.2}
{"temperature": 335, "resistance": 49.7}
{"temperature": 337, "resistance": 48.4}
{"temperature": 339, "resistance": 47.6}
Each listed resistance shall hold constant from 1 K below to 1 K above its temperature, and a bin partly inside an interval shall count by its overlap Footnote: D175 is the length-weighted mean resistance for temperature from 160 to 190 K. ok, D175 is 49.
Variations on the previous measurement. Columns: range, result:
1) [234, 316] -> 46.1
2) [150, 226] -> 53.1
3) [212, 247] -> 50.3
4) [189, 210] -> 58.6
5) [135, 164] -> 49.2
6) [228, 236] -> 47.5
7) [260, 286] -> 45.5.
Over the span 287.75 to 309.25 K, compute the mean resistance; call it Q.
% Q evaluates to 46.2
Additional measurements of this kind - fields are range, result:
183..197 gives 53.6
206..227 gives 57.1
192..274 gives 51.2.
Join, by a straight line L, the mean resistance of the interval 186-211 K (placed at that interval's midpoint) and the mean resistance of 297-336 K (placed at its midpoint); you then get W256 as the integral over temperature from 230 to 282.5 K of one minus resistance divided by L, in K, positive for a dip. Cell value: 7.0 K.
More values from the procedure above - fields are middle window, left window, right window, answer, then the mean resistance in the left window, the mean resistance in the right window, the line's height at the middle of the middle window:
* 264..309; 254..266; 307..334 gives 1.59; 46.6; 48.4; 47.4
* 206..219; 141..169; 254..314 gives -3.34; 48.7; 46.2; 47.6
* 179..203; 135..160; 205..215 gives 1.40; 49.3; 61.1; 57.5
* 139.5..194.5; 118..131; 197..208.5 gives 5.96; 50.2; 60.2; 55.6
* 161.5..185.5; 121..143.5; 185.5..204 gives 2.50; 50.3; 56.1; 54.2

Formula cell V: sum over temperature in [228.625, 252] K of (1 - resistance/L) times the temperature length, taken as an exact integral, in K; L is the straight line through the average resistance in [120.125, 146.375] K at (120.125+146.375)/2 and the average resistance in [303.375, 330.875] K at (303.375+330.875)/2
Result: 1.3 K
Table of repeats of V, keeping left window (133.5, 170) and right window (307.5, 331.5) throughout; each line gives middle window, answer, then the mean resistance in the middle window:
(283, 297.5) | 1.0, 45.2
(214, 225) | -1.4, 55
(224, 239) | 0.2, 48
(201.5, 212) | -2.8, 61.6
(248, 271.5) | 1.1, 46.2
